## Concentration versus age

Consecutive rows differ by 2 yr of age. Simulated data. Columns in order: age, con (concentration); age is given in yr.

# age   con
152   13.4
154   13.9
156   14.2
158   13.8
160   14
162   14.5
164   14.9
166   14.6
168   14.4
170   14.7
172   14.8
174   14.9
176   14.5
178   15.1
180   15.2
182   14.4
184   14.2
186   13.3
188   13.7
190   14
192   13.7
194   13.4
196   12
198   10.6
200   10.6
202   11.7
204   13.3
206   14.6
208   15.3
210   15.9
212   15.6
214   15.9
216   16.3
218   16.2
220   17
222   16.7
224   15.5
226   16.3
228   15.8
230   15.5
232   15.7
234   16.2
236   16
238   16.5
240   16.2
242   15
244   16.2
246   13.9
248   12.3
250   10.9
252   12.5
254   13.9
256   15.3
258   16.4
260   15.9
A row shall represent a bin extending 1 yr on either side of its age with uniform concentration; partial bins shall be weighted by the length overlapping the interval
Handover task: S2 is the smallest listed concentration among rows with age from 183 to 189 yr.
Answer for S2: 13.3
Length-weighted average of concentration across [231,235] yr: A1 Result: 15.9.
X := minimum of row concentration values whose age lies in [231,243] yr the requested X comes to 15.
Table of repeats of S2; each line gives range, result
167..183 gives 14.4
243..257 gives 10.9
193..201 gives 10.6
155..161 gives 13.8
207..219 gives 15.3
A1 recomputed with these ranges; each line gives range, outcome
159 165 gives 14.5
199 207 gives 12.5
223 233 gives 15.8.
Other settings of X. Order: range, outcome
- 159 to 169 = 14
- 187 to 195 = 13.4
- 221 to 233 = 15.5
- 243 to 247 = 13.9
